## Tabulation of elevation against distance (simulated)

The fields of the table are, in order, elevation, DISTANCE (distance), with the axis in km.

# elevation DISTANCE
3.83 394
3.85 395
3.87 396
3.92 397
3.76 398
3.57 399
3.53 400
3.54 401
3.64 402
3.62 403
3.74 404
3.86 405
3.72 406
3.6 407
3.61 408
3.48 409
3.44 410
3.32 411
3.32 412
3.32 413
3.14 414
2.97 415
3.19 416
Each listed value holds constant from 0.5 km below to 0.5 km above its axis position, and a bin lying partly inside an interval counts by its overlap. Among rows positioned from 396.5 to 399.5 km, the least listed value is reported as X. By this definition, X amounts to 3.57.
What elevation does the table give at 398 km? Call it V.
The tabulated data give 3.76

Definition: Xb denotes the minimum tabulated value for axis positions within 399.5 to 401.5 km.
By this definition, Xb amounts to 3.53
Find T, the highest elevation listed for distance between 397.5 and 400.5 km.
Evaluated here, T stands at 3.76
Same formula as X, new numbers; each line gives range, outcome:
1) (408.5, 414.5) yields 3.14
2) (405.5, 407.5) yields 3.6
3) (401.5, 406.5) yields 3.62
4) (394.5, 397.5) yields 3.85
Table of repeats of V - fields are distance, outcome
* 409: 3.48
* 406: 3.72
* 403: 3.62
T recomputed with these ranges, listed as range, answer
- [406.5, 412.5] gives 3.61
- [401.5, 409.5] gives 3.86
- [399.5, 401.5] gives 3.54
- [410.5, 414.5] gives 3.32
